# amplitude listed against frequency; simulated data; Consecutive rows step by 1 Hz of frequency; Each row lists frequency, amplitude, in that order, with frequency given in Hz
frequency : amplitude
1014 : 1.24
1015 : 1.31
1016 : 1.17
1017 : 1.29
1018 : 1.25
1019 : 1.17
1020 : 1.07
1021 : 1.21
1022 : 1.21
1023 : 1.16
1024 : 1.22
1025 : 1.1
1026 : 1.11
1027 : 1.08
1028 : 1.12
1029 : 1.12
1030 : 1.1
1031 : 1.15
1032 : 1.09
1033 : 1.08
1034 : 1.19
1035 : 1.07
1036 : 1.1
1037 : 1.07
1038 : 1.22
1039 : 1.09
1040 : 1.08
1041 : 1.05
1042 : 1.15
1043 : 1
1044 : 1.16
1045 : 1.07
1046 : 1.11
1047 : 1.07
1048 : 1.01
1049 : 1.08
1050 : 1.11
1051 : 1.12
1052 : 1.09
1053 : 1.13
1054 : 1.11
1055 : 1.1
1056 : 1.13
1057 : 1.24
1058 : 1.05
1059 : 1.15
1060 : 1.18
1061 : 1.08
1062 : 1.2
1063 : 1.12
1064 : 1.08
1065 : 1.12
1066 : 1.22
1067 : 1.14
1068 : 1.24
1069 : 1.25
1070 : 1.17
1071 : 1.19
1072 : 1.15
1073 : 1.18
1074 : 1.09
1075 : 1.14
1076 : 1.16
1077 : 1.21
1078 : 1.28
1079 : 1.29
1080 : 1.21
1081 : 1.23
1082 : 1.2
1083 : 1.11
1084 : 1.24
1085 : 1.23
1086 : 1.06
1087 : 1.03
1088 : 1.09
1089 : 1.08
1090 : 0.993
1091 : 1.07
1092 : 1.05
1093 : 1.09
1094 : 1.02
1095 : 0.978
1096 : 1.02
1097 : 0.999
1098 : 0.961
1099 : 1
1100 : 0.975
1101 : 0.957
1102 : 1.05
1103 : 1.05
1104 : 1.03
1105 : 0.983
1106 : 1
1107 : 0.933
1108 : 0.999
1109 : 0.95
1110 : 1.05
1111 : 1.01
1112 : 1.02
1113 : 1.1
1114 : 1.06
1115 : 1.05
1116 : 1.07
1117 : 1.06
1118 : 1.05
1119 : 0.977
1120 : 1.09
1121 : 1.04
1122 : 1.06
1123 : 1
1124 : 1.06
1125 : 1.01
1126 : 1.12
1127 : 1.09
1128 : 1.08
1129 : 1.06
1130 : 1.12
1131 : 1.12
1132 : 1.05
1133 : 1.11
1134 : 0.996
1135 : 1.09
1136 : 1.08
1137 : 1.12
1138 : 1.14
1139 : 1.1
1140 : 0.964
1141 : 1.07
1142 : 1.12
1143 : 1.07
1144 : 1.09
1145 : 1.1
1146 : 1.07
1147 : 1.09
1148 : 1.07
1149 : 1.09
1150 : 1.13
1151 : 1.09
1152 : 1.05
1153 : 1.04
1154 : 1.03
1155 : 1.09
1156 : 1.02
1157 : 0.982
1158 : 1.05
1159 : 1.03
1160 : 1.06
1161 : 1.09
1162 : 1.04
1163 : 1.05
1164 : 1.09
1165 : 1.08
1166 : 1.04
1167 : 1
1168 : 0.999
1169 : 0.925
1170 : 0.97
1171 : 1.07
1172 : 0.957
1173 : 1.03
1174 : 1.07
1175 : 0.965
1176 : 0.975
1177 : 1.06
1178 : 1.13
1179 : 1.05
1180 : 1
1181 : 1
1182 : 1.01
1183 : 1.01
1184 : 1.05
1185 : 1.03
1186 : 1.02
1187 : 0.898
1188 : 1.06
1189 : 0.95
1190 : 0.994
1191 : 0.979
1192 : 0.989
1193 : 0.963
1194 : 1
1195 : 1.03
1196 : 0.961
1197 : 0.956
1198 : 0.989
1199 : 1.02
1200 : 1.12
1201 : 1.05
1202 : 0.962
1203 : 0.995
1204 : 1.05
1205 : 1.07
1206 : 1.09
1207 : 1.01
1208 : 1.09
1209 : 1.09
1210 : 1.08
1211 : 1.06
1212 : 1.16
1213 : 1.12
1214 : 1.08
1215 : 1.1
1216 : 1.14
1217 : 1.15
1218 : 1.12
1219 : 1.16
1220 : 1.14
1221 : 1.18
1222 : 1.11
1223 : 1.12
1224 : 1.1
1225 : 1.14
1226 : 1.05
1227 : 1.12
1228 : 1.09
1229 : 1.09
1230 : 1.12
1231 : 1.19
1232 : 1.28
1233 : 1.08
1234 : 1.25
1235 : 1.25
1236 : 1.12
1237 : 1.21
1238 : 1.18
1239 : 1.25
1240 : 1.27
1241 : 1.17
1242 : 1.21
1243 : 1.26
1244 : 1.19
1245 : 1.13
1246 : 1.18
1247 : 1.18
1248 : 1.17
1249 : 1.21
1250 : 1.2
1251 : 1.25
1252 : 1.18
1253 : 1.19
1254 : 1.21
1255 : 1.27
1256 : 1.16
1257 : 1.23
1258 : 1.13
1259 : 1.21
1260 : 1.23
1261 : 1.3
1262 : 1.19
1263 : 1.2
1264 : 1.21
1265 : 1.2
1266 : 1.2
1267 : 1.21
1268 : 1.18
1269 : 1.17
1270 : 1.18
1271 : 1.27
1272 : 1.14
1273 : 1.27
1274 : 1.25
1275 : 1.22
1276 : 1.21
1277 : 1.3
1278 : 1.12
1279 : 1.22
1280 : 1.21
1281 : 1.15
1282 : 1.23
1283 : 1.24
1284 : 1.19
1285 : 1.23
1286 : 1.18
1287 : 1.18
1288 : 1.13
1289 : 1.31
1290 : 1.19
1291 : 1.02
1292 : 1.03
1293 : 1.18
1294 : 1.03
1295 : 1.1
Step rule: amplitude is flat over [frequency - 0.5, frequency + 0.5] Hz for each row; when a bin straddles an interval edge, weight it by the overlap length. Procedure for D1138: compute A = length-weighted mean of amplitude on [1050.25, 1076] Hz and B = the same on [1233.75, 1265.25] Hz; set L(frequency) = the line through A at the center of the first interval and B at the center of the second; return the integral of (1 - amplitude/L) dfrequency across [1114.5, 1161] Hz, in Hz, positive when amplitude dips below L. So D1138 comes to 4.12 Hz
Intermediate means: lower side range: 1.15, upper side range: 1.21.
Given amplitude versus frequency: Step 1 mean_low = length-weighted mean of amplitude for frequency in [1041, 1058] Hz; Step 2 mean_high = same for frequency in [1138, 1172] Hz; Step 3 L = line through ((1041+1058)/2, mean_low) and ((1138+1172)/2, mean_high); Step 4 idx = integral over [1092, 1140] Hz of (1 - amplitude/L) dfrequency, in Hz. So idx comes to 1.3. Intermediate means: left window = 1.1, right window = 1.05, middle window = 1.04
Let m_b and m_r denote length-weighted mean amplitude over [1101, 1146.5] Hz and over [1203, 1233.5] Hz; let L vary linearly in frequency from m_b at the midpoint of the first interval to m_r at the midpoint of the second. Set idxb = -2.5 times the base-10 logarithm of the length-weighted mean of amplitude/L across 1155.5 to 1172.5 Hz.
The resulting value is 0.05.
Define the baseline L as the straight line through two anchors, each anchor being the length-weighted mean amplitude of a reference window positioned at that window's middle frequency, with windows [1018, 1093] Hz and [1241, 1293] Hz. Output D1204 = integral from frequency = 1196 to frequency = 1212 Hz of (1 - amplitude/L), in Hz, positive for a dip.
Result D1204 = 1.8 Hz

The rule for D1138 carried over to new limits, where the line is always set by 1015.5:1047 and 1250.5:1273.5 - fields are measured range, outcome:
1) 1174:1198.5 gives 3.7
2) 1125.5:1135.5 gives 0.7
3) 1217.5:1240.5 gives 0.8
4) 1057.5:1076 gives -0.2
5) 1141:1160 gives 1.7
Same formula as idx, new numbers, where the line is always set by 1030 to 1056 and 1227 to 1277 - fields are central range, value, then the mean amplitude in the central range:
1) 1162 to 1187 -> 3.0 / 1.02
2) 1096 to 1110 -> 1.7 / 0.994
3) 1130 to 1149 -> 1.1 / 1.08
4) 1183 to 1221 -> 4.1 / 1.05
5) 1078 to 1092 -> -0.3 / 1.14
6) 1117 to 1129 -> 0.9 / 1.05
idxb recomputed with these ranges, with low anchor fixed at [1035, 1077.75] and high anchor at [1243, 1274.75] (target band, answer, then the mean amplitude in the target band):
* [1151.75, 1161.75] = 0.12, 1.04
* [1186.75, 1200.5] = 0.18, 0.995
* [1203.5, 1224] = 0.08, 1.11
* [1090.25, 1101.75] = 0.13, 1.01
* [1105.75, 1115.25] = 0.13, 1.02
